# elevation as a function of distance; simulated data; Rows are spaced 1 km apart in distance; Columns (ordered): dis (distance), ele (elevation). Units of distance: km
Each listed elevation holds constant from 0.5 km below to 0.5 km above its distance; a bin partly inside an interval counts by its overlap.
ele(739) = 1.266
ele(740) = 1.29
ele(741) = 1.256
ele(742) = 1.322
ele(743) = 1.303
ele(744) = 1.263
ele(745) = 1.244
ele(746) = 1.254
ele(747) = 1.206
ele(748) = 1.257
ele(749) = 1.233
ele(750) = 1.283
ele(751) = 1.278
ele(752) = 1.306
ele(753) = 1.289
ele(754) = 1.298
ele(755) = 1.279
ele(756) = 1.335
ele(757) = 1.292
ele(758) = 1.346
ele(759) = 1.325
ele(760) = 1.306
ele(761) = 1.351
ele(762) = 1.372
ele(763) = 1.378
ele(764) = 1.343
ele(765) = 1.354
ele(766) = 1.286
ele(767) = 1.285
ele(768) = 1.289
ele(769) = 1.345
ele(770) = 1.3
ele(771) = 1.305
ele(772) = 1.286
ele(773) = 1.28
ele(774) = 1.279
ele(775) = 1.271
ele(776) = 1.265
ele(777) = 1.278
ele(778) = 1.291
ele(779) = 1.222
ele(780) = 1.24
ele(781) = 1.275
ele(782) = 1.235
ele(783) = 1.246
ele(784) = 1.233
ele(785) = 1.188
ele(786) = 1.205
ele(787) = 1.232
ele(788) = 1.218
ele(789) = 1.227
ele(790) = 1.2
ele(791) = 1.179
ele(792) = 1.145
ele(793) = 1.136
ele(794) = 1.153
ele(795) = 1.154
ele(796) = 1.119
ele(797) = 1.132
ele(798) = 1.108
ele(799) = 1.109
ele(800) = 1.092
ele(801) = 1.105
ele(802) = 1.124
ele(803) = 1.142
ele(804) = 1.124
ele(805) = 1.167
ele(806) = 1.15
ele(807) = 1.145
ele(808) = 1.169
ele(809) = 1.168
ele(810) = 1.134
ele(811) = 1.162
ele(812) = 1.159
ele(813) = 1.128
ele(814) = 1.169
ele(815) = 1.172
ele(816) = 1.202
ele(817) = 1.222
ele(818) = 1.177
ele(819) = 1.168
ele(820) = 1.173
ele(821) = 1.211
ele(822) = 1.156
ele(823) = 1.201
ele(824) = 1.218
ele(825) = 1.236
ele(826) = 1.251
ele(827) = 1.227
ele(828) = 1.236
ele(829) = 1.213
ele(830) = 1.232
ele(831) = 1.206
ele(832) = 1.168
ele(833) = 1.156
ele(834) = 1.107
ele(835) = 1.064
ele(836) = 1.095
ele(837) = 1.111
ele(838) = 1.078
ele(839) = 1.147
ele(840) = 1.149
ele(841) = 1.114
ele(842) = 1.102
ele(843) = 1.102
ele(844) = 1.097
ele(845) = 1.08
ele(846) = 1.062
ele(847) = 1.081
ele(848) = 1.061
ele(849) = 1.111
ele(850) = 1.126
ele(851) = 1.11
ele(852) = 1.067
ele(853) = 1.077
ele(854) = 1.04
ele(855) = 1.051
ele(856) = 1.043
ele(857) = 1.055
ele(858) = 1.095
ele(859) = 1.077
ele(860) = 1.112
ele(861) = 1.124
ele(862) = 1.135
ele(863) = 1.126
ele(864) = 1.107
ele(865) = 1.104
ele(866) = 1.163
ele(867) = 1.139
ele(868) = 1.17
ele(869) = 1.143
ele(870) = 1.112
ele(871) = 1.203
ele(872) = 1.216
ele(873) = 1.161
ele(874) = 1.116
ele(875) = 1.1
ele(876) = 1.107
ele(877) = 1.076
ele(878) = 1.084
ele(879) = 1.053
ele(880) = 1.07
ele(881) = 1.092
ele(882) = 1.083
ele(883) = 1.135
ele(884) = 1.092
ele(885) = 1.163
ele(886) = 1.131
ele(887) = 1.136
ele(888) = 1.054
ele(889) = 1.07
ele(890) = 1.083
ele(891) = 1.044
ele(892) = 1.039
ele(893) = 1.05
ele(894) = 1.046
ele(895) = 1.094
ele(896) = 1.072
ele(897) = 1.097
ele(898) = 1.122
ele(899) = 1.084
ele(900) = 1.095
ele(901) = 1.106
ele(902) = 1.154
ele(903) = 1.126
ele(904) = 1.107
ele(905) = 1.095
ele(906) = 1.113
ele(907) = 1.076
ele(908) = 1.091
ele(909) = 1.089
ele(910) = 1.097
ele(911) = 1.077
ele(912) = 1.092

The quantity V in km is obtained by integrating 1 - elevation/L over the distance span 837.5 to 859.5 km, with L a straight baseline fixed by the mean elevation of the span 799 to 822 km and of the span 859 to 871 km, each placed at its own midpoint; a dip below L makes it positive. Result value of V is 0.99 km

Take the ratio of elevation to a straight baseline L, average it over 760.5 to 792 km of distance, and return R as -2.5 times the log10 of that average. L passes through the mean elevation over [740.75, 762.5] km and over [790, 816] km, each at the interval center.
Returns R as -0.04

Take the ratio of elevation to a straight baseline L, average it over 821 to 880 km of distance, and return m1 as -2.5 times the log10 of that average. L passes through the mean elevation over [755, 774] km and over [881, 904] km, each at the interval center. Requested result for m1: 0.04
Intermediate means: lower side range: 1.32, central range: 1.13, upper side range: 1.09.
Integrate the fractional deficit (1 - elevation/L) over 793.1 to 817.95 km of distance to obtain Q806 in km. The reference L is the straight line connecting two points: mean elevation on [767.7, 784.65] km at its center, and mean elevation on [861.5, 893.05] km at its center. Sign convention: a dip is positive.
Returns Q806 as 1.6 km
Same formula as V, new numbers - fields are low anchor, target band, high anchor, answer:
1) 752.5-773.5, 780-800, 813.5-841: 1.2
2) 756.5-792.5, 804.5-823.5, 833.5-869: 0.2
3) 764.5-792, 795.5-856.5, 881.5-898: 2.3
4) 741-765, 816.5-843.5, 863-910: 0.5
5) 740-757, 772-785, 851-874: -0.3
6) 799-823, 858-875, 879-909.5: -0.3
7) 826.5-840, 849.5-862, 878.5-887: 0.5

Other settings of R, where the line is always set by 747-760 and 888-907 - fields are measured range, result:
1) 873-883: 0.02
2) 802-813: 0.06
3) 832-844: 0.06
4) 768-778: -0.02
